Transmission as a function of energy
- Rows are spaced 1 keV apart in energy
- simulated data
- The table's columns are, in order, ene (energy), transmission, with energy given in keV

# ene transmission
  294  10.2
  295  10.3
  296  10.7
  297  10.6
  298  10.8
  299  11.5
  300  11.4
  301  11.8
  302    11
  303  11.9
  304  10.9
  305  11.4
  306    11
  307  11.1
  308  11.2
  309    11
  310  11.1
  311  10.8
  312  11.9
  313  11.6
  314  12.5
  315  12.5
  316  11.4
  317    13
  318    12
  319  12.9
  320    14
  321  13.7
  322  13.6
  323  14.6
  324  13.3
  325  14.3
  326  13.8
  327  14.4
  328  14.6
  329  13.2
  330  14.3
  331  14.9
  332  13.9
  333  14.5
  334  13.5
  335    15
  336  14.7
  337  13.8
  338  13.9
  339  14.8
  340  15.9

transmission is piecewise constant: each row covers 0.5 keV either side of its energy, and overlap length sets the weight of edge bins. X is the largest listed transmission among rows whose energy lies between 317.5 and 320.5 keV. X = 14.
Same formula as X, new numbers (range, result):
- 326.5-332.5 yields 14.9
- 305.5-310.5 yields 11.2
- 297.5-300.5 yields 11.5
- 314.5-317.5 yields 13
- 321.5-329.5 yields 14.6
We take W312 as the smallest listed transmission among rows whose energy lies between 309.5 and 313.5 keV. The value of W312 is 10.8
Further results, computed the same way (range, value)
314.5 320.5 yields 11.4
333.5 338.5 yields 13.5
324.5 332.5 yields 13.2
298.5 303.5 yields 11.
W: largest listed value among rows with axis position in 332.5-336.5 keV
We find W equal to 15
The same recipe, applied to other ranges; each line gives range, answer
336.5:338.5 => 13.9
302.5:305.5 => 11.9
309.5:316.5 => 12.5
